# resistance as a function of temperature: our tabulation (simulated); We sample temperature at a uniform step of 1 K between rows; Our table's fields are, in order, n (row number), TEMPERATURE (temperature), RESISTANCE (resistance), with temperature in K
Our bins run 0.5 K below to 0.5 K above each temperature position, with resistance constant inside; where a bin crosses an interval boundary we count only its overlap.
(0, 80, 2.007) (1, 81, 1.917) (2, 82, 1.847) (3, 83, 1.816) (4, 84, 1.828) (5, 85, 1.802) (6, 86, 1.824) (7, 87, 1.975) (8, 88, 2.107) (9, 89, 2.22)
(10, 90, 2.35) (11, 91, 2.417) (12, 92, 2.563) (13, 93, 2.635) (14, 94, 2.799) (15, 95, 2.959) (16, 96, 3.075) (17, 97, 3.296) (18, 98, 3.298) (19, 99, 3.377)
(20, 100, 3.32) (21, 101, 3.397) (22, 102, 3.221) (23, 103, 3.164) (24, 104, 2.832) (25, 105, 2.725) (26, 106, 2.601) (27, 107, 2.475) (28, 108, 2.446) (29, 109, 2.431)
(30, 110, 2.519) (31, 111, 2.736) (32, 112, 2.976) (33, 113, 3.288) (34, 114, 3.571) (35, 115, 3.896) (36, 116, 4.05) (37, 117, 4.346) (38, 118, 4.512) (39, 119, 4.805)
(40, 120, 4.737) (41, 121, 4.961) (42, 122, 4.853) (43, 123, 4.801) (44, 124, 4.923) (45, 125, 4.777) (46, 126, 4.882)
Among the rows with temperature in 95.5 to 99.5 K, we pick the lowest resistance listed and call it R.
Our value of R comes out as 3.075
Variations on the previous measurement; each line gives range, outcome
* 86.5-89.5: 1.975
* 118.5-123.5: 4.737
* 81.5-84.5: 1.816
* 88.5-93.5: 2.22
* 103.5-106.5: 2.601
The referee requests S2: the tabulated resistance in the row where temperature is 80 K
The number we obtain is 2.007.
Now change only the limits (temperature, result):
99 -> 3.377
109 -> 2.431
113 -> 3.288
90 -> 2.35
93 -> 2.635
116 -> 4.05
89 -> 2.22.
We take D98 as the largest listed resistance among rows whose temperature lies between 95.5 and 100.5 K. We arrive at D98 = 3.377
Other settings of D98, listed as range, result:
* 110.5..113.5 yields 3.288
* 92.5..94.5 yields 2.799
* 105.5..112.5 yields 2.976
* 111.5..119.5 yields 4.805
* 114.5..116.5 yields 4.05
